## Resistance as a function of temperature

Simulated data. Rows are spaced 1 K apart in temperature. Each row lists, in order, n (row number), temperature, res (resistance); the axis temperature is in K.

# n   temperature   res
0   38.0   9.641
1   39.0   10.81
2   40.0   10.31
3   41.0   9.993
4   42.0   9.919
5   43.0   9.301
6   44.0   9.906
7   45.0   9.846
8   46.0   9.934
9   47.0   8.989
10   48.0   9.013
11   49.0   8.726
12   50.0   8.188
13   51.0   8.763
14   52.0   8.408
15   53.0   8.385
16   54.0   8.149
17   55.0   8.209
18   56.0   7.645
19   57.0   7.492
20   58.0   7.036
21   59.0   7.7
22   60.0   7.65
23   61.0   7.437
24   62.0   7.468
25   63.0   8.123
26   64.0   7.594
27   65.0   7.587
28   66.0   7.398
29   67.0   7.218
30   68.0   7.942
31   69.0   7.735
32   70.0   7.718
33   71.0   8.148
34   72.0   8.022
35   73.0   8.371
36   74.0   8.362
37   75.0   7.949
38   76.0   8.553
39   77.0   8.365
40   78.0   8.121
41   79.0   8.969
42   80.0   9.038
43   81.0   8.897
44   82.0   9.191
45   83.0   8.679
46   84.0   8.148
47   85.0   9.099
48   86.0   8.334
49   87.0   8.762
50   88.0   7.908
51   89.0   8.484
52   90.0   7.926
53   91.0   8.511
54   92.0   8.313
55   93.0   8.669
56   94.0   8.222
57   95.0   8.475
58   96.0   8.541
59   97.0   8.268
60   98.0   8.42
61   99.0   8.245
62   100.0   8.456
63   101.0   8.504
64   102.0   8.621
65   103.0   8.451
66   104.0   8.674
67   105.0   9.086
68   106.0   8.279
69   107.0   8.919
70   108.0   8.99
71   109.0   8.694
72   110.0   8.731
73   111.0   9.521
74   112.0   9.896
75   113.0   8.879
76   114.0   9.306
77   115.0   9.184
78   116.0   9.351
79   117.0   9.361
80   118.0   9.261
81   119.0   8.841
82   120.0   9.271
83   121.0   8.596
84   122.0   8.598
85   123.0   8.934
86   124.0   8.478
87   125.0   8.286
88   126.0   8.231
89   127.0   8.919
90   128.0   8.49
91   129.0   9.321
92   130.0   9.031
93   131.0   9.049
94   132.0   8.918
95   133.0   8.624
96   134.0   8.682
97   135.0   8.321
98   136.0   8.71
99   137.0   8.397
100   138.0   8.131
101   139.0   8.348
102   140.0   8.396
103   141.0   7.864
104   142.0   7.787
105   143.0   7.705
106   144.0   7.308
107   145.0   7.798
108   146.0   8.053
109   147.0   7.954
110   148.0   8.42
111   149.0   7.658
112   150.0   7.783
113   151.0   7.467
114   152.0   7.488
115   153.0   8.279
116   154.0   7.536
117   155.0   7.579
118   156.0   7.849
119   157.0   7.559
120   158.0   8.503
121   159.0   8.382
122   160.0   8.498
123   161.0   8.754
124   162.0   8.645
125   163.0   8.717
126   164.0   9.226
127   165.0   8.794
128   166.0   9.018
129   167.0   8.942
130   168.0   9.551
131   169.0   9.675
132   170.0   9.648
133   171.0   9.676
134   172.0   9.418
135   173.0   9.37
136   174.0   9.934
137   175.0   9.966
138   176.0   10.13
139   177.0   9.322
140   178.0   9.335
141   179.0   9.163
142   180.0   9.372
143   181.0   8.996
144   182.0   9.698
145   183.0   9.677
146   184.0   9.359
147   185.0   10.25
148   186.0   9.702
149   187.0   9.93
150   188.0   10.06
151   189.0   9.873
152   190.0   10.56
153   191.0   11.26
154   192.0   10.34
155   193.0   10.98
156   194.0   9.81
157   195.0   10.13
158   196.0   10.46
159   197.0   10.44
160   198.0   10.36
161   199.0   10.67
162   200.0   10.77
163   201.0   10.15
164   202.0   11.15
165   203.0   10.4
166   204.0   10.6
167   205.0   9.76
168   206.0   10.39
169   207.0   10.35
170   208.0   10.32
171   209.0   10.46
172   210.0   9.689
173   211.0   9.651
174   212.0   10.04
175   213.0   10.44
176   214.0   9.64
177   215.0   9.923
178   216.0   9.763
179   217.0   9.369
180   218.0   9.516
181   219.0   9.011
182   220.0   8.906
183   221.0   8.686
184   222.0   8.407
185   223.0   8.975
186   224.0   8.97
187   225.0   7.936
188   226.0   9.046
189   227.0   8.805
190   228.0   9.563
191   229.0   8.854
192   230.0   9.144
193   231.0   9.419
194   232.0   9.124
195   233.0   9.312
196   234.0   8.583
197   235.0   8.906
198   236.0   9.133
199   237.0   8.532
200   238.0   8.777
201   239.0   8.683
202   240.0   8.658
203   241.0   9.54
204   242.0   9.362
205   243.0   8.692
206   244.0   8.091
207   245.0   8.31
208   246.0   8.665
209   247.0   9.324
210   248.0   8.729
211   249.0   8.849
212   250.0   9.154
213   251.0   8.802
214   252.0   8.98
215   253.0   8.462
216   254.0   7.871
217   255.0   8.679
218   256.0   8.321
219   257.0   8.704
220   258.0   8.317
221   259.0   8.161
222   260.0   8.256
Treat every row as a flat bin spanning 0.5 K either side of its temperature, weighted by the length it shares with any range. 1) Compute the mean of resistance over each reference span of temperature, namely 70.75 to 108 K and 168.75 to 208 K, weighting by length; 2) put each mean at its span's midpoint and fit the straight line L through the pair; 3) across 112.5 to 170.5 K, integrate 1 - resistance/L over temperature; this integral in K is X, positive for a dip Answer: 4.81 K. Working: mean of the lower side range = 8.49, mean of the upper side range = 10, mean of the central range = 8.52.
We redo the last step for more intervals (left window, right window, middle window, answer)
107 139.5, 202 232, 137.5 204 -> 0.37 K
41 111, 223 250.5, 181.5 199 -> -2.85 K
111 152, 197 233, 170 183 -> -0.56 K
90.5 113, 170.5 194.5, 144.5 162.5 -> 2.69 K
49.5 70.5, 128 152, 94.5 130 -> -3.15 K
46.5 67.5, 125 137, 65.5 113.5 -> -1.02 K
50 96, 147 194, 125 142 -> 0.40 K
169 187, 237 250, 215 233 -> -0.03 K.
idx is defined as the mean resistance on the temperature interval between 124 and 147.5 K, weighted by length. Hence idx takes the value 8.36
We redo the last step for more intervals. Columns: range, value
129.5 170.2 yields 8.36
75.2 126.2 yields 8.7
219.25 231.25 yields 8.88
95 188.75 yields 8.78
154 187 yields 9.13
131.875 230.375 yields 9.21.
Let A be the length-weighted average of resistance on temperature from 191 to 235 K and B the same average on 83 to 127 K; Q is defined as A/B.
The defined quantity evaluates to 1.12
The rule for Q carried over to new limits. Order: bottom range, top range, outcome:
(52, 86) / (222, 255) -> 1.09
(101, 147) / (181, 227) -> 1.14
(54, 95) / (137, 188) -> 1.08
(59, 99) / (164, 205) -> 1.21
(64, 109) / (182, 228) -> 1.18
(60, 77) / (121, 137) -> 1.11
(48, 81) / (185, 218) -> 1.27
